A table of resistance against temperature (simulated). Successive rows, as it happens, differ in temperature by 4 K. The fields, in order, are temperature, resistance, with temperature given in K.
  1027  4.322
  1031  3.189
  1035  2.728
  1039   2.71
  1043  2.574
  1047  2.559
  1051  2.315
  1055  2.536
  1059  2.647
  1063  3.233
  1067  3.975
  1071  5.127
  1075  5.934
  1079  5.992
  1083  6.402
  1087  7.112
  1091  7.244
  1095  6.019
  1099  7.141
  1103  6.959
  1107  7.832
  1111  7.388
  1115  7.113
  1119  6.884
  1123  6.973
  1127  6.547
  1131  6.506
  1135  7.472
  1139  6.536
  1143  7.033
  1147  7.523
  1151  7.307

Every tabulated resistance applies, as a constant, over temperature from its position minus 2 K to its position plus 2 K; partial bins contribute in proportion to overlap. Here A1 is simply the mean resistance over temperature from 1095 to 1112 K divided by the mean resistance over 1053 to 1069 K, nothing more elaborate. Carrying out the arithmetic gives 2.3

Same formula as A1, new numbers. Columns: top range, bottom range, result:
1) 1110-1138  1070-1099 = 1.09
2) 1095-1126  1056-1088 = 1.44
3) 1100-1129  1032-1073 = 2.33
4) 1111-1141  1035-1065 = 2.59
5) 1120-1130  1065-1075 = 1.40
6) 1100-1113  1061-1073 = 1.79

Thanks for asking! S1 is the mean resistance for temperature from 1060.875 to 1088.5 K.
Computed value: 5.35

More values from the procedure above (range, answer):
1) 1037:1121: 5.22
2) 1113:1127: 6.93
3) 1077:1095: 6.61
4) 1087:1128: 7.03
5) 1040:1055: 2.5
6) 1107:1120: 7.26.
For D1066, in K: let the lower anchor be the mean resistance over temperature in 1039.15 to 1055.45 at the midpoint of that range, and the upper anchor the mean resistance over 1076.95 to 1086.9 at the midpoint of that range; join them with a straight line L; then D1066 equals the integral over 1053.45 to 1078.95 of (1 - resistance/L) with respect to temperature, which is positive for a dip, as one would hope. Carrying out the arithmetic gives 3.5 K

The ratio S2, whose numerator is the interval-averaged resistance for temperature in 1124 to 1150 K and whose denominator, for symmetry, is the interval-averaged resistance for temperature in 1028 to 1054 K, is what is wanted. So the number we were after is 2.5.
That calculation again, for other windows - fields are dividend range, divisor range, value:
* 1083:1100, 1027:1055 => 2.44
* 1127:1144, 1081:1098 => 1.02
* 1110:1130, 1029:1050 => 2.54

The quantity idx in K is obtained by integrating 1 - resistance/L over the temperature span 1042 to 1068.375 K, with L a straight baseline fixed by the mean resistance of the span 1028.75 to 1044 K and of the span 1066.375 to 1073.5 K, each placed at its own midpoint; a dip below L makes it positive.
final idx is 7.4 K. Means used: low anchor 2.84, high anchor 4.76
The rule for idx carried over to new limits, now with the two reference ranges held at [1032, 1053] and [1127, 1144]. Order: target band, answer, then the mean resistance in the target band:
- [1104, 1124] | -4.79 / 7.24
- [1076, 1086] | -4.36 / 6.26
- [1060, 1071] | -0.34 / 3.79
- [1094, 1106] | -3.74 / 6.86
